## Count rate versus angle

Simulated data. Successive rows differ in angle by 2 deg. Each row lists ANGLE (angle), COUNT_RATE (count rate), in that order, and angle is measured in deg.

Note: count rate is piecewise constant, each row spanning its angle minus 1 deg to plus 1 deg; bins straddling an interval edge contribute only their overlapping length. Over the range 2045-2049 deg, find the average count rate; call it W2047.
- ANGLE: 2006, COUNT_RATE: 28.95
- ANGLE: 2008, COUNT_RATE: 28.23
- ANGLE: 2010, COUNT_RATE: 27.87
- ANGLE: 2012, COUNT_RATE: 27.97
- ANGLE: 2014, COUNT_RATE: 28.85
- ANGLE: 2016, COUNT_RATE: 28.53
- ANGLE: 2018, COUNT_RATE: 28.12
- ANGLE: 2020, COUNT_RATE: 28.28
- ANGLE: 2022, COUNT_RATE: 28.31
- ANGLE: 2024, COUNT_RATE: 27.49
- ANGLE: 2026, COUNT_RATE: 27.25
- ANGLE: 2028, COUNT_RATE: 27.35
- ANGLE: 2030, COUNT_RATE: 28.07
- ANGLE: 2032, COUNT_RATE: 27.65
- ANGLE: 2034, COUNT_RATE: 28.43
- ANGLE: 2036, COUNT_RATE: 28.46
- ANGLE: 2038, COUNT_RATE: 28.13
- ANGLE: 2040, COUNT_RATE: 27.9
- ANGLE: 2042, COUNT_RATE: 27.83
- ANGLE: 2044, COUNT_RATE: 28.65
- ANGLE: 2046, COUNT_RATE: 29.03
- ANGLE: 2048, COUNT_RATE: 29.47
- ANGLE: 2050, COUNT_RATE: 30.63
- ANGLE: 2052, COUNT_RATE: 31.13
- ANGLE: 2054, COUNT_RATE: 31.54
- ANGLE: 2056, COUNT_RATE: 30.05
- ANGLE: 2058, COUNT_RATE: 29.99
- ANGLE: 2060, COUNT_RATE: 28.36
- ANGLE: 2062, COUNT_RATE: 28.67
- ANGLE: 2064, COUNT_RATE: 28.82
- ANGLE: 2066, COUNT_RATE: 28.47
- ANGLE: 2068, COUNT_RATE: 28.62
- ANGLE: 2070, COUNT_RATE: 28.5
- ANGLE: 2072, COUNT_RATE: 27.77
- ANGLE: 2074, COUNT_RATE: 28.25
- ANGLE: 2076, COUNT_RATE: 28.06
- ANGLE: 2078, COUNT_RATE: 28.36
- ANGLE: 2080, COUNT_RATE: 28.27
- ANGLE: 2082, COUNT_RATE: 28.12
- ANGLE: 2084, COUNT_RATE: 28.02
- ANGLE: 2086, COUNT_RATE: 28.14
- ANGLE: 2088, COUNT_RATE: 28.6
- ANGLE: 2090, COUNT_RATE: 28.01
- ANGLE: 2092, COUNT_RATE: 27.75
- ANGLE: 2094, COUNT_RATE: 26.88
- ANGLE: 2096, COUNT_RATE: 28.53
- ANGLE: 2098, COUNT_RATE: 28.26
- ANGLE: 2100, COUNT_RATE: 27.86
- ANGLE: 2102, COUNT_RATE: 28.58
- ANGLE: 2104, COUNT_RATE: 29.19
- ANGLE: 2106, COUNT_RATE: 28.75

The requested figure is 29.2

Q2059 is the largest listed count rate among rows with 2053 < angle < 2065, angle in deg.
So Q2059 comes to 31.54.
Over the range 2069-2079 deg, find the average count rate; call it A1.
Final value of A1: 28.2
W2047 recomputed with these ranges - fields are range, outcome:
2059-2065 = 28.6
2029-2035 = 28.1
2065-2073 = 28.3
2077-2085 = 28.2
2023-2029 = 27.4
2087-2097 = 28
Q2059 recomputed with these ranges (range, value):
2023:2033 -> 28.07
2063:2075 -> 28.82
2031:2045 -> 28.65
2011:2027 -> 28.85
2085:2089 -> 28.6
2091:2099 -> 28.53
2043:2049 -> 29.47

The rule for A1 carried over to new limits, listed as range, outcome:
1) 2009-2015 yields 28.2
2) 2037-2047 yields 28.3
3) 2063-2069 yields 28.6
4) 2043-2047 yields 28.8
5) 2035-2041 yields 28.2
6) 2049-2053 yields 30.9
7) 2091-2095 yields 27.3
